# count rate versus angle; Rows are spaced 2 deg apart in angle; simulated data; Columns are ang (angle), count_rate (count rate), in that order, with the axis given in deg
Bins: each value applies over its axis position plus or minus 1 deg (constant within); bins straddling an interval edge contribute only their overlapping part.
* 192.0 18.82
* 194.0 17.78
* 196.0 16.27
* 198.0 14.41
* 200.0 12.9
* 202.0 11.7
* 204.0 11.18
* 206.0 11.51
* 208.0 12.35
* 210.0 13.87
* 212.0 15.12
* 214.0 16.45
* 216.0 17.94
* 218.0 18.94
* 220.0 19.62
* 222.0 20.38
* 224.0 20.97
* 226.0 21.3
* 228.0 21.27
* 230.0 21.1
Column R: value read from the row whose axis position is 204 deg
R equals 11.18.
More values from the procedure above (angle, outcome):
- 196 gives 16.27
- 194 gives 17.78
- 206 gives 11.51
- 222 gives 20.38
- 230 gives 21.1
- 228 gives 21.27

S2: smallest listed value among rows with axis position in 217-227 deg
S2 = 18.94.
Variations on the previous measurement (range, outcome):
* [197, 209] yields 11.18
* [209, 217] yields 13.87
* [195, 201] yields 12.9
